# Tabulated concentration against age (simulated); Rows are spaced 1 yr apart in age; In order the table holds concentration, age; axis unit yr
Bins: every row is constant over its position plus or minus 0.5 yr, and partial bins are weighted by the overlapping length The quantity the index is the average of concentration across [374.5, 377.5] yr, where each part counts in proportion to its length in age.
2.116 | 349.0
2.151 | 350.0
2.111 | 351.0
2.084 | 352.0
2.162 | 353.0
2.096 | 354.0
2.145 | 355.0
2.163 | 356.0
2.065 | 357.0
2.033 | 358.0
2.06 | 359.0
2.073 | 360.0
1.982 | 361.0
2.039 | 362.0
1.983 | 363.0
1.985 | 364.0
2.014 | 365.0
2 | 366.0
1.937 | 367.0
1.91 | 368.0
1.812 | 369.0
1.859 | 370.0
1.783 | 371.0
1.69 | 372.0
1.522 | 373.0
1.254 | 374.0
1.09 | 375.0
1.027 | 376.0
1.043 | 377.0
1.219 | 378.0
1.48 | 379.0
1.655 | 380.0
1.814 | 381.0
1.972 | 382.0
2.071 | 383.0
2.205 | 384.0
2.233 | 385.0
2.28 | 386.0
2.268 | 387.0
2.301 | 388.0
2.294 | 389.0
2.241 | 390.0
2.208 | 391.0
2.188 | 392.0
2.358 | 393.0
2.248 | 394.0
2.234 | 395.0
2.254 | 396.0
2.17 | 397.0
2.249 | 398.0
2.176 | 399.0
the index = 1.05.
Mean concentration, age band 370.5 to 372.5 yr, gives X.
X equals 1.74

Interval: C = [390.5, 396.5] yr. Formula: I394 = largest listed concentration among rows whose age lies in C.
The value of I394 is 2.358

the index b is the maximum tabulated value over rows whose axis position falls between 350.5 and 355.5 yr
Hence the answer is 2.162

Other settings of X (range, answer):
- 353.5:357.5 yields 2.12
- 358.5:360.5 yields 2.07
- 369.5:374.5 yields 1.62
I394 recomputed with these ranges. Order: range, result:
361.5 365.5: 2.039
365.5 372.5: 2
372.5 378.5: 1.522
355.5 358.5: 2.163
